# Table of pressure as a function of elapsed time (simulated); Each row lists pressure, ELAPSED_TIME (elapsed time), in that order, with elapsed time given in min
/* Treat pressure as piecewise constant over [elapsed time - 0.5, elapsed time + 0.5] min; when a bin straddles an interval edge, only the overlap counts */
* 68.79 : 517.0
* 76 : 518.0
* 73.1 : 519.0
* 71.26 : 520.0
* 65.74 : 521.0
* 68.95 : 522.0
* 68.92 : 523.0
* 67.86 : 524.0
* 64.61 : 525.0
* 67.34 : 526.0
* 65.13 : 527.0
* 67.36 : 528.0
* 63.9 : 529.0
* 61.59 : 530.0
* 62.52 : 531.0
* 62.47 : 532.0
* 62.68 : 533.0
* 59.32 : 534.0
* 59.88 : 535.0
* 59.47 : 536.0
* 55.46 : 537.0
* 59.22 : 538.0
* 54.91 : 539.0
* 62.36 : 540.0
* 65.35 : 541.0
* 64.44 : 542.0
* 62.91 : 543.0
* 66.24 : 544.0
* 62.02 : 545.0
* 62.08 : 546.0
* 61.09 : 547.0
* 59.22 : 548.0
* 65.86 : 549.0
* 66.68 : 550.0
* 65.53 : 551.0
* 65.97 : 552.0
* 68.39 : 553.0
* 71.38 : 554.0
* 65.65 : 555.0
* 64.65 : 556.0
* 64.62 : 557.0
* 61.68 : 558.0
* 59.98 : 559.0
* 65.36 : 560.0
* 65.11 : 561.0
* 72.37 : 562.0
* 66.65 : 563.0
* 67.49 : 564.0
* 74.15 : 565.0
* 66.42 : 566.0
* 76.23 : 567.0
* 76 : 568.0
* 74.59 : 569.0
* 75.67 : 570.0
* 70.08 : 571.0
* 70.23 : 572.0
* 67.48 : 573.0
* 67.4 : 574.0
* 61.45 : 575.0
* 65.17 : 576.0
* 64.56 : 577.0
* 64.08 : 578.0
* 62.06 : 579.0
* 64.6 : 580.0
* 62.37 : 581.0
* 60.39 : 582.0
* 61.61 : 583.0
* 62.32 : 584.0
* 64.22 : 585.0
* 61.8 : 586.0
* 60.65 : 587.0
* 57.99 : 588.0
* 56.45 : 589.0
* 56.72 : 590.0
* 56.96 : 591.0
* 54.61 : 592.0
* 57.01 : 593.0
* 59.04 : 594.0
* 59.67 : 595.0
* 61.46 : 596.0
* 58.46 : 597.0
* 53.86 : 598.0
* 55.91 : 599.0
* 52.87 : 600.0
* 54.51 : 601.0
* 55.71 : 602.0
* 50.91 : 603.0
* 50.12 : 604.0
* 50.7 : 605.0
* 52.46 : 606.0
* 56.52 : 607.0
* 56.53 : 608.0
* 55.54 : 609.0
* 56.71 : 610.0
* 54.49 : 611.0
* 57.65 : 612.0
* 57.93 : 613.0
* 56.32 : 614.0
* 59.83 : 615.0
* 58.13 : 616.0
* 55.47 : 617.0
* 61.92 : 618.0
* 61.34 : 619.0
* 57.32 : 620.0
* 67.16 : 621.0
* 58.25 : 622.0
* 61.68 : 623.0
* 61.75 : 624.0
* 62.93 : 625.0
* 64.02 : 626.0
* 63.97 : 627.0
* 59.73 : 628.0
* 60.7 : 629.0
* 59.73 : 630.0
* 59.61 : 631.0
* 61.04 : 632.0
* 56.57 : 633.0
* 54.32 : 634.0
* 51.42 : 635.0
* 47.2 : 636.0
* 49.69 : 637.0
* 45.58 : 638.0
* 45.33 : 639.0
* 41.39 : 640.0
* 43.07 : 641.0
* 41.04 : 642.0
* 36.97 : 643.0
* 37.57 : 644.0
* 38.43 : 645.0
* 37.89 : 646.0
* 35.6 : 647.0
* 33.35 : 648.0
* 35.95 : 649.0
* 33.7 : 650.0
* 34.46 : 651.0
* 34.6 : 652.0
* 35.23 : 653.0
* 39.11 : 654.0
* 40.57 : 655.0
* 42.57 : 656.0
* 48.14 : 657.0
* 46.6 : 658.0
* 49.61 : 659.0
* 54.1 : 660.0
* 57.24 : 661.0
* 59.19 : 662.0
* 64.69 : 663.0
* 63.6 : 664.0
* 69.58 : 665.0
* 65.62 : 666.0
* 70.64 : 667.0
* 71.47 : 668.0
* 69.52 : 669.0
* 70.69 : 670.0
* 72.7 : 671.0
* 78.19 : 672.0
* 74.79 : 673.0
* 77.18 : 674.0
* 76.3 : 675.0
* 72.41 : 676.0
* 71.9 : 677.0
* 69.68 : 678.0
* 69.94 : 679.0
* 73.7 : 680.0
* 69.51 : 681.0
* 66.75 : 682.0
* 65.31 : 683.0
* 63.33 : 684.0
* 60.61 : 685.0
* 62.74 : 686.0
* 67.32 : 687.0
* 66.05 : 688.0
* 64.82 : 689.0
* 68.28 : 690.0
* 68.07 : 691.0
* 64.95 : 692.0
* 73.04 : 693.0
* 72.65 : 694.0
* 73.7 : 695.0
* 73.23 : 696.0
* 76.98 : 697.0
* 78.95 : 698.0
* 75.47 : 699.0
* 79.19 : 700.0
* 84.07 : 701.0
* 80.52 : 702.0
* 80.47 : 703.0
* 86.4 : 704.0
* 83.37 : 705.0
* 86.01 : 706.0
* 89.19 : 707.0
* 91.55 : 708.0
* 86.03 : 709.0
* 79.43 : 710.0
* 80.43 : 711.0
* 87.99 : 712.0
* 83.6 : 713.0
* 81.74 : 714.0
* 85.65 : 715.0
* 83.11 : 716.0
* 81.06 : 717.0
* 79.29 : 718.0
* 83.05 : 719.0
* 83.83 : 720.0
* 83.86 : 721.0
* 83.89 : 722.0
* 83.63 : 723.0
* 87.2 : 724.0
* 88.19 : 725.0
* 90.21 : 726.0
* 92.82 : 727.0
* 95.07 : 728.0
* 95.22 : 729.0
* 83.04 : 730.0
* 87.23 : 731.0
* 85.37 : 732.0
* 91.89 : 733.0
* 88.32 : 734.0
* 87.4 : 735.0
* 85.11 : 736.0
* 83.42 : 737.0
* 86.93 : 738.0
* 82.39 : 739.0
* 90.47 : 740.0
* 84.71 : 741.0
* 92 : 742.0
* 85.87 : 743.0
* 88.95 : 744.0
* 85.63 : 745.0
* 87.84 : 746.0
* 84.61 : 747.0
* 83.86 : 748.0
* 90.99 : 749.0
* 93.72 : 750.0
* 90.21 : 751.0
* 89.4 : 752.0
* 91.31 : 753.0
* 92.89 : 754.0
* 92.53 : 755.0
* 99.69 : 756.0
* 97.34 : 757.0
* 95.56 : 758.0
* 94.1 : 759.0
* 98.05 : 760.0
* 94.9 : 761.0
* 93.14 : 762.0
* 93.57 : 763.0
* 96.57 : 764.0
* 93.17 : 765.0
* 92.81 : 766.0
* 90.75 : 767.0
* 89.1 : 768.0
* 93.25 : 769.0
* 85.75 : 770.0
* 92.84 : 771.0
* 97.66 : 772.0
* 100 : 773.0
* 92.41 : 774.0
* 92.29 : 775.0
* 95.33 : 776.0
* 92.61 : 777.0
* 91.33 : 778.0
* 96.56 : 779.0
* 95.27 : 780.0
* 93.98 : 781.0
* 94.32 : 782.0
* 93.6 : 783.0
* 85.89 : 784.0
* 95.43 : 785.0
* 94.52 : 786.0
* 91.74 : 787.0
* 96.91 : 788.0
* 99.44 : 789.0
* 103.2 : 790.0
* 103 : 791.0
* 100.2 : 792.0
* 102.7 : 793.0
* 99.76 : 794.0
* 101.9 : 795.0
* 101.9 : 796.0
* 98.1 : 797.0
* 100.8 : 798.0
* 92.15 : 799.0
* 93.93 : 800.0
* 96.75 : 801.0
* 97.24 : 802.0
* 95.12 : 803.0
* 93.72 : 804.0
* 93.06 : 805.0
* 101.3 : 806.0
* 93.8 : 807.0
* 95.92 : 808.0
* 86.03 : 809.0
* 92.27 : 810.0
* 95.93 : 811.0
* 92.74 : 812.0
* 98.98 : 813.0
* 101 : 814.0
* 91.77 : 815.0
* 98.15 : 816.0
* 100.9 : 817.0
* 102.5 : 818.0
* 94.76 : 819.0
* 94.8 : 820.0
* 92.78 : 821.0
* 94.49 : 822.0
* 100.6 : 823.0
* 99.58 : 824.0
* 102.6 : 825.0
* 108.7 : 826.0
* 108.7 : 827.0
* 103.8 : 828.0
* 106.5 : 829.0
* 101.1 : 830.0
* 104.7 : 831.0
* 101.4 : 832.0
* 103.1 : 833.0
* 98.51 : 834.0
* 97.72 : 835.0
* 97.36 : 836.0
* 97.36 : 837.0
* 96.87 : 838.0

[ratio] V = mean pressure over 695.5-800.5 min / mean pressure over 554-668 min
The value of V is 1.58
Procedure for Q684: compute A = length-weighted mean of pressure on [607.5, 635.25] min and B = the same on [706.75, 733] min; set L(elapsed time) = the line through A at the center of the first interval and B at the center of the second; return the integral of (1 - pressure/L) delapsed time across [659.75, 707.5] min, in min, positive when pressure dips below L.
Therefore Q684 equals 2.81 min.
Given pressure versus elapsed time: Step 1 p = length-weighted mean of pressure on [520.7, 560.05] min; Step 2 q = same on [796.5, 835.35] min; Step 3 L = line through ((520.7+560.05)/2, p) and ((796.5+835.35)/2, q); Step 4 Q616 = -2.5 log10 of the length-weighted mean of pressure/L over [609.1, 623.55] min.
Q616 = 0.24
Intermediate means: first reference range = 63.7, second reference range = 98.1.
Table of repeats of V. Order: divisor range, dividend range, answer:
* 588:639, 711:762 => 1.55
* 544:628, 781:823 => 1.56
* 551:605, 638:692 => 0.90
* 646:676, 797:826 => 1.74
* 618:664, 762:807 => 1.91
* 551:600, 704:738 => 1.34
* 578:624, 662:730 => 1.32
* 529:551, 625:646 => 0.82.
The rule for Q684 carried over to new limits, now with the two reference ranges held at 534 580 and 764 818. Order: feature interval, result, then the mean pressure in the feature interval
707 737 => 0.21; 86.1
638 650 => 5.91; 38.9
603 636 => 6.99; 57.9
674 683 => 1.09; 71.3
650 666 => 5.96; 49.3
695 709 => 0.38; 81.8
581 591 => 1.30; 60.2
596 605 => 2.12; 54.3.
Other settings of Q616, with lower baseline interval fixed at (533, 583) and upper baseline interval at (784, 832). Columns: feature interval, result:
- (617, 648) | 0.38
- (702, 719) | 0.02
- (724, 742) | 0.00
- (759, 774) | -0.01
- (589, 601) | 0.23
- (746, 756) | 0.00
